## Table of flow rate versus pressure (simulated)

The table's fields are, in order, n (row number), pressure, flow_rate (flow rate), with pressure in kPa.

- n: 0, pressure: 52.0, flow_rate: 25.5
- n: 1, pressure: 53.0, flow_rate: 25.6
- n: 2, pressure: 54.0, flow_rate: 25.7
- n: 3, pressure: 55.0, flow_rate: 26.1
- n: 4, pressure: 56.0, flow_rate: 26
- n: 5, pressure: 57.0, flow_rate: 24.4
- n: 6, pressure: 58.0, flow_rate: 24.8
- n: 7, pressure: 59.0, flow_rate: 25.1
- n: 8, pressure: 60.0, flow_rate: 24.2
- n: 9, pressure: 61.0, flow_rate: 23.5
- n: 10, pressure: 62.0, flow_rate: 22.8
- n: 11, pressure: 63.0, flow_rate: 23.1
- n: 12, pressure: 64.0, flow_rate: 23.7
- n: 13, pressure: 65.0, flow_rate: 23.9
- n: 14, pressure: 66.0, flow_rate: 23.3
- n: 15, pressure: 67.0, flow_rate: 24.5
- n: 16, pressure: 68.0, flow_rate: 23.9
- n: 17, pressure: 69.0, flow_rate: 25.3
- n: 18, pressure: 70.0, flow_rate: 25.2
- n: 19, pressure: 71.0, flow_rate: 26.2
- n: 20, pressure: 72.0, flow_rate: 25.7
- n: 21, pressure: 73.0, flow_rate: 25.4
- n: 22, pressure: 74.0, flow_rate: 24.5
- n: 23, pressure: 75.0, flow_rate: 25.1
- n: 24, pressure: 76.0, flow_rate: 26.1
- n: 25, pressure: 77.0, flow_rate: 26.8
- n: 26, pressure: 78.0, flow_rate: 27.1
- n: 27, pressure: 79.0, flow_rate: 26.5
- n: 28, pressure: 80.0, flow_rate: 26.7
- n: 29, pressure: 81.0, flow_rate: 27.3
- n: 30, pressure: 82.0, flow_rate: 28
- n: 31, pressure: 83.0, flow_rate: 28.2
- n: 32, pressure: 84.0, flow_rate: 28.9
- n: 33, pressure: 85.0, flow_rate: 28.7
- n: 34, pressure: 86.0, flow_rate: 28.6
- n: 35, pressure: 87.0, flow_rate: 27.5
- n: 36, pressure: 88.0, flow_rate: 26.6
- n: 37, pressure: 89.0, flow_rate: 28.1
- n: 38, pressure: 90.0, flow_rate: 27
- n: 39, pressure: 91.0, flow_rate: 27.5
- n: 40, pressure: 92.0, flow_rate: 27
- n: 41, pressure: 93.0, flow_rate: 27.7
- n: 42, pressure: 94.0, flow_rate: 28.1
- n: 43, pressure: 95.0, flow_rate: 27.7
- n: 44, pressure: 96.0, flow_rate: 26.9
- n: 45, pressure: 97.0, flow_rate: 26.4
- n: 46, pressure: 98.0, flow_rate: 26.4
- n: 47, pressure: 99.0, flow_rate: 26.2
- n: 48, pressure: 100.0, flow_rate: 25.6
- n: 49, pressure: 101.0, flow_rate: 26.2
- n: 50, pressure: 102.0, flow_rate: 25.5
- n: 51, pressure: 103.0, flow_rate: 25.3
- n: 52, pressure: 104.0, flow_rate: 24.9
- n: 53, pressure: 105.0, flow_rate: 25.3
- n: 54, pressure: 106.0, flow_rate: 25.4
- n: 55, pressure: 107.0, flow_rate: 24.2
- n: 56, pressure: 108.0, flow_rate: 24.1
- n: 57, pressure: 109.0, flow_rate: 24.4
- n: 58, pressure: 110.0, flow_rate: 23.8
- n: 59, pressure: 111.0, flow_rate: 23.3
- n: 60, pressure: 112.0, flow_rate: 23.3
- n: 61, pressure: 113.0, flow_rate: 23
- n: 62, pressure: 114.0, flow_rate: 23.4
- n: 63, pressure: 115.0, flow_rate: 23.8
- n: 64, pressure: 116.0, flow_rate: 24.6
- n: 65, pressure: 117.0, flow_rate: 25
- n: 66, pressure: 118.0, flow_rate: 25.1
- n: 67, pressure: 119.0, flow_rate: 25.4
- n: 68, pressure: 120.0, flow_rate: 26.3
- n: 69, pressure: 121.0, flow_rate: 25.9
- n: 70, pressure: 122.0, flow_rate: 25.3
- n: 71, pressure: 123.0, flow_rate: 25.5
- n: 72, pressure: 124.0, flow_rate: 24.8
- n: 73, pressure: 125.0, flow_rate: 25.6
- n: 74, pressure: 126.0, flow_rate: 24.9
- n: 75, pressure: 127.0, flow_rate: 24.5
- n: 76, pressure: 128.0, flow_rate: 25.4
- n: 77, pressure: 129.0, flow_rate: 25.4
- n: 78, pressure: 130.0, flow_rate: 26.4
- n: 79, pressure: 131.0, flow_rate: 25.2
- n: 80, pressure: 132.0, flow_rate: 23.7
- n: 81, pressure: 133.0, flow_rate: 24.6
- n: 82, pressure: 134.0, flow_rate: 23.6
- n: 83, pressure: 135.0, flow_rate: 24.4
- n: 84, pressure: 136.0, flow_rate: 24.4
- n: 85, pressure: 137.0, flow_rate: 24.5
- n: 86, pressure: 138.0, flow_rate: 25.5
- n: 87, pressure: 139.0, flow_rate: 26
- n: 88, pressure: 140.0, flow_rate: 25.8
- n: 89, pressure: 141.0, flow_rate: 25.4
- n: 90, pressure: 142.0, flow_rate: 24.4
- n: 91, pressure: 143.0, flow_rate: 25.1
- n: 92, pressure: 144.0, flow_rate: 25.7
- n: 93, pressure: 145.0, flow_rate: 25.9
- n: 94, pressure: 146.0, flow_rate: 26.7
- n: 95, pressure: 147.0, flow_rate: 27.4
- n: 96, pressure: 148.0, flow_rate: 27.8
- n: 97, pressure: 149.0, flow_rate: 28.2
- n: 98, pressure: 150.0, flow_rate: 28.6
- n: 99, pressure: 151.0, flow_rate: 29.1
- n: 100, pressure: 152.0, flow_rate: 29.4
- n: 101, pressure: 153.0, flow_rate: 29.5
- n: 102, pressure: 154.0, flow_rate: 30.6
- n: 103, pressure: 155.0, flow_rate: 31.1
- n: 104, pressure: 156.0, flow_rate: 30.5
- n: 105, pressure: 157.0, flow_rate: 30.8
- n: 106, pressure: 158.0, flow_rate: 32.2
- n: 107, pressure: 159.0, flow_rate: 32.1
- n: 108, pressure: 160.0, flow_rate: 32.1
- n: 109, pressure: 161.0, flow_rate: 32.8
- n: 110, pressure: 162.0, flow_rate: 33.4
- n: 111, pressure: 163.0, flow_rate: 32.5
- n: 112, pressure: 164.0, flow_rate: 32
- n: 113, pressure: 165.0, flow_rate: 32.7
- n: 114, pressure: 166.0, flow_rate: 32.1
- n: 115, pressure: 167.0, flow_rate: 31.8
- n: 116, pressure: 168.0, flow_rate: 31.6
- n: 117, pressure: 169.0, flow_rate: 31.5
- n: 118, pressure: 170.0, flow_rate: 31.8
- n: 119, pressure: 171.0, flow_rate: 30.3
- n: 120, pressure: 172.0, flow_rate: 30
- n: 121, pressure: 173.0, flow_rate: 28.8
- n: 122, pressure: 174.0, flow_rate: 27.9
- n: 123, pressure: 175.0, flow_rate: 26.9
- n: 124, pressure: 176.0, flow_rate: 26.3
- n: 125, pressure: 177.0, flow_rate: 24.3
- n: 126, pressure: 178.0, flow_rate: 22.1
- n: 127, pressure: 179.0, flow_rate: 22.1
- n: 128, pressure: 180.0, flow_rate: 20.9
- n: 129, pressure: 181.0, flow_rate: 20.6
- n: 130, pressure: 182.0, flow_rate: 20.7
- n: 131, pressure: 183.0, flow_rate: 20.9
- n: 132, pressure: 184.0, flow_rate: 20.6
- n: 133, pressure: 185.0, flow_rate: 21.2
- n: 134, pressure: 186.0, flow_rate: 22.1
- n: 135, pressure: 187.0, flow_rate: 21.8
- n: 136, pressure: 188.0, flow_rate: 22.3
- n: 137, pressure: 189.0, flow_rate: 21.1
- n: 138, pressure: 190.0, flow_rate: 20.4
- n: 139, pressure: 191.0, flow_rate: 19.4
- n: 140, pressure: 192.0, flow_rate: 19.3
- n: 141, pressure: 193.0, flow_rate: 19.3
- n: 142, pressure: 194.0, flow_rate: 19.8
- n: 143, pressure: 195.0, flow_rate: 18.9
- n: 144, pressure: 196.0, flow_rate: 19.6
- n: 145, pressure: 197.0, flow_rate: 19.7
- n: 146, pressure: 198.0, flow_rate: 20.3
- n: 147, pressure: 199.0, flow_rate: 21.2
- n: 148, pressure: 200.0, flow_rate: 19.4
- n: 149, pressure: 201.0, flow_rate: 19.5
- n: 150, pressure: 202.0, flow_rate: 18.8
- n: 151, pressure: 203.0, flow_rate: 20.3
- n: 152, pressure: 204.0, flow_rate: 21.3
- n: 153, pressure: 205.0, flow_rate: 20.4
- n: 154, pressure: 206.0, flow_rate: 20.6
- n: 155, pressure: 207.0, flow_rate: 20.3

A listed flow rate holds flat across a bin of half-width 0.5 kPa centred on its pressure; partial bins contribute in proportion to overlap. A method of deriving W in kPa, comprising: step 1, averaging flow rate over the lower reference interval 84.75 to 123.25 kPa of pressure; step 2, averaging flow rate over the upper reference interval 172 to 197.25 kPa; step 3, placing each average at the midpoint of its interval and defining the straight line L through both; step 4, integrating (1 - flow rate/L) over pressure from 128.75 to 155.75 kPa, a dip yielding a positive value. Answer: -2.9 kPa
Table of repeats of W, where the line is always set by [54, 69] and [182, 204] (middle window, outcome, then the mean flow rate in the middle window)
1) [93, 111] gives -2.0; 25.7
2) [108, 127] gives -1.7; 24.6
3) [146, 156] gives -3.4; 29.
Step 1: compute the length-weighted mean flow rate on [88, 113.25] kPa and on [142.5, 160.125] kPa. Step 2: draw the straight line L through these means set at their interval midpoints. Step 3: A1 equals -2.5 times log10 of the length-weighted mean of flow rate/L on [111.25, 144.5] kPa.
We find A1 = 0.11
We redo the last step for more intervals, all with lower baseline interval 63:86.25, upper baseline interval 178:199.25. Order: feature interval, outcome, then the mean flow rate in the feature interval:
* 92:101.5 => -0.08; 26.8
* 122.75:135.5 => -0.07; 24.9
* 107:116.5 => 0.02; 23.8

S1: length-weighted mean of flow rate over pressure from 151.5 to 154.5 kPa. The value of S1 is 29.8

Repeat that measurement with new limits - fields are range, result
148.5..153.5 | 29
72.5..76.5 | 25.3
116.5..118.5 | 25.1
